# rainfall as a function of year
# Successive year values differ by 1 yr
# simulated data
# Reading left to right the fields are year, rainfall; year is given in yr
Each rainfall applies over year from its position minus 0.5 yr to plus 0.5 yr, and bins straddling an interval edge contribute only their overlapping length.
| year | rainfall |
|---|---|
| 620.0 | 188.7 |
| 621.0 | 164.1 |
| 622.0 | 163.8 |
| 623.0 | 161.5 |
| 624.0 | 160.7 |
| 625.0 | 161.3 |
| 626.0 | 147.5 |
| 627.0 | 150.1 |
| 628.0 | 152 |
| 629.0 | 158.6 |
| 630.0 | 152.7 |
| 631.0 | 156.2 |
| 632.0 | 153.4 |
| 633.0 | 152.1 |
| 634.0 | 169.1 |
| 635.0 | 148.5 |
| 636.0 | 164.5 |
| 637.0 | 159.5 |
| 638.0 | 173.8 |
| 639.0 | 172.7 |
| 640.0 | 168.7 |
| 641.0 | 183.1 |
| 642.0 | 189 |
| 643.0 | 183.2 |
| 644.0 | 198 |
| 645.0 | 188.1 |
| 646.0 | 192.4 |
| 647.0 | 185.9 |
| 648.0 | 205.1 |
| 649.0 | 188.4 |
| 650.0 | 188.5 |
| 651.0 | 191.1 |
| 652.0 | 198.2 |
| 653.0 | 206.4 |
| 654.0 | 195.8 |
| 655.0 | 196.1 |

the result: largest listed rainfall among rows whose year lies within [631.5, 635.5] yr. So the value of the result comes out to 169.1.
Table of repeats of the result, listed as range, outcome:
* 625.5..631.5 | 158.6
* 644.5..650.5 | 205.1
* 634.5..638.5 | 173.8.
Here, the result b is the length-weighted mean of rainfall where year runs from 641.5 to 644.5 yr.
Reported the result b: 190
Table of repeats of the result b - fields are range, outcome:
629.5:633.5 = 154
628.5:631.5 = 156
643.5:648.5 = 194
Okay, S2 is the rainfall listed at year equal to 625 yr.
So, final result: 161.3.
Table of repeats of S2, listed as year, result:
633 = 152.1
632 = 153.4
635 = 148.5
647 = 185.9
